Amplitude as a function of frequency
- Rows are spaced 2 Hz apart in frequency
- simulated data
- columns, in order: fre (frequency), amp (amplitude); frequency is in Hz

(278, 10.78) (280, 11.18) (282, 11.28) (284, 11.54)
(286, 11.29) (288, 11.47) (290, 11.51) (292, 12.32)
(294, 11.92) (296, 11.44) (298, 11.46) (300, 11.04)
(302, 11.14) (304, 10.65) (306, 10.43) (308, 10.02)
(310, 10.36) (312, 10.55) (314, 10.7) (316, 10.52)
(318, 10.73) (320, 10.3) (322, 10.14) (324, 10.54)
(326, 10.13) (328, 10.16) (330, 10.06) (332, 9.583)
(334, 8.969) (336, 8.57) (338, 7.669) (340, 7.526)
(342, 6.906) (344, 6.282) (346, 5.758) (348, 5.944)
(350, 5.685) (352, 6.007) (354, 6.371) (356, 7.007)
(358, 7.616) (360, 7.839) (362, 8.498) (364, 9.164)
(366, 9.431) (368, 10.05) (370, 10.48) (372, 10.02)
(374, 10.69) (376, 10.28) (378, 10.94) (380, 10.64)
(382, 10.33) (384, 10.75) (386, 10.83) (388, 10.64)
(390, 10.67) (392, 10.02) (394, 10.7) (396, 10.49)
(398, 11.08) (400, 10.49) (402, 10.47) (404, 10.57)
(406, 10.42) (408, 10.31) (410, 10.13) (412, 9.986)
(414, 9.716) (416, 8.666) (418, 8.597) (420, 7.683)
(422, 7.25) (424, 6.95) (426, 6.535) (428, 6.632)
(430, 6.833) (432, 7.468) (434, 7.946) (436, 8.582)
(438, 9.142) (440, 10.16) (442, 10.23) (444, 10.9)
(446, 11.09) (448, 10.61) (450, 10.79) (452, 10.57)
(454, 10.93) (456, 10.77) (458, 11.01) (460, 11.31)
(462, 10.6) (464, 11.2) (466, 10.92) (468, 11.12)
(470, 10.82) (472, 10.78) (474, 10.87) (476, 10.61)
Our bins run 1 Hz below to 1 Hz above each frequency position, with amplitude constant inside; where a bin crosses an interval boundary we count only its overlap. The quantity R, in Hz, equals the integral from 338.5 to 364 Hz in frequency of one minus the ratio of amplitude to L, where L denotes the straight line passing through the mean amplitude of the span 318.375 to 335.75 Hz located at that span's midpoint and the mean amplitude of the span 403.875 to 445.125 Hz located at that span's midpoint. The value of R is 7.3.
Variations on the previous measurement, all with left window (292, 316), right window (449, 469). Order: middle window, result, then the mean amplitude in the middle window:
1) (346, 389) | 7.8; 8.93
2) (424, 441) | 4.8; 7.86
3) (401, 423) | 3.0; 9.44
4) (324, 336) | 1.3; 9.74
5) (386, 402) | 0.5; 10.6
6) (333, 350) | 5.9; 7.11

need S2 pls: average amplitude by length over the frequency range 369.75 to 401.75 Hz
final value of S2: 10.6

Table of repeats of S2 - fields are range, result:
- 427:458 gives 9.56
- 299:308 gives 10.7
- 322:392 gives 8.92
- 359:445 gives 9.52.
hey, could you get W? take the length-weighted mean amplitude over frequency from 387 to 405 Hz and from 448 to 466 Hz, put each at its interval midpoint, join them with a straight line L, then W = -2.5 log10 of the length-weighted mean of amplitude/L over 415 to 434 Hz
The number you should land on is 0.40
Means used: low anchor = 10.6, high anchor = 10.9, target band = 7.43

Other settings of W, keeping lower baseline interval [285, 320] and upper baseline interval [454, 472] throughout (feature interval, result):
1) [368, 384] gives 0.052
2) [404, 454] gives 0.201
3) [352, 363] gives 0.439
